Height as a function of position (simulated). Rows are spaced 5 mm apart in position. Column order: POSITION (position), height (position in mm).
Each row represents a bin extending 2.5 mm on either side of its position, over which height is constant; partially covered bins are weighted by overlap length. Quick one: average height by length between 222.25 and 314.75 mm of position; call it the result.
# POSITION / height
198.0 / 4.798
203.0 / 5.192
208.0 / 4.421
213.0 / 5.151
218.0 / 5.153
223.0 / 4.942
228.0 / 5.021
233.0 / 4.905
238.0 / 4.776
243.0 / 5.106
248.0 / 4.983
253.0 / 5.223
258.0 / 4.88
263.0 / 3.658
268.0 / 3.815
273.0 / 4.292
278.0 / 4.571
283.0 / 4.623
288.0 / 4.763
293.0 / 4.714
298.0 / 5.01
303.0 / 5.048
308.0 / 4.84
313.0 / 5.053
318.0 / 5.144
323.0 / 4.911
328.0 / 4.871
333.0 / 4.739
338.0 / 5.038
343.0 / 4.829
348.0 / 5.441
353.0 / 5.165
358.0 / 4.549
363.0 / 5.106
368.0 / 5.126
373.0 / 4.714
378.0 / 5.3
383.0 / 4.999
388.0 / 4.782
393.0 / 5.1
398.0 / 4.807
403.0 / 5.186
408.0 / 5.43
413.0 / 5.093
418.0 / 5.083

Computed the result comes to 4.74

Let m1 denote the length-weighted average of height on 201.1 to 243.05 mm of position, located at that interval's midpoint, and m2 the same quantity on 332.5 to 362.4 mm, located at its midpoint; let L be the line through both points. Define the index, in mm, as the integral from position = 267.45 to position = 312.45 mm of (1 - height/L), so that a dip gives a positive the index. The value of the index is 2.6 mm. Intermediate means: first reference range 4.95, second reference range 4.98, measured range 4.68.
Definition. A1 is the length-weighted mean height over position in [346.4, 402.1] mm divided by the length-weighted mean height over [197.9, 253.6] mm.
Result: 1.01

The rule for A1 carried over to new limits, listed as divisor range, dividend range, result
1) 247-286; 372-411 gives 1.13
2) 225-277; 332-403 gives 1.07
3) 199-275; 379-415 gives 1.06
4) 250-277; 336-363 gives 1.14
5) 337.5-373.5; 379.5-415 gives 1.01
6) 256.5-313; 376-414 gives 1.11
